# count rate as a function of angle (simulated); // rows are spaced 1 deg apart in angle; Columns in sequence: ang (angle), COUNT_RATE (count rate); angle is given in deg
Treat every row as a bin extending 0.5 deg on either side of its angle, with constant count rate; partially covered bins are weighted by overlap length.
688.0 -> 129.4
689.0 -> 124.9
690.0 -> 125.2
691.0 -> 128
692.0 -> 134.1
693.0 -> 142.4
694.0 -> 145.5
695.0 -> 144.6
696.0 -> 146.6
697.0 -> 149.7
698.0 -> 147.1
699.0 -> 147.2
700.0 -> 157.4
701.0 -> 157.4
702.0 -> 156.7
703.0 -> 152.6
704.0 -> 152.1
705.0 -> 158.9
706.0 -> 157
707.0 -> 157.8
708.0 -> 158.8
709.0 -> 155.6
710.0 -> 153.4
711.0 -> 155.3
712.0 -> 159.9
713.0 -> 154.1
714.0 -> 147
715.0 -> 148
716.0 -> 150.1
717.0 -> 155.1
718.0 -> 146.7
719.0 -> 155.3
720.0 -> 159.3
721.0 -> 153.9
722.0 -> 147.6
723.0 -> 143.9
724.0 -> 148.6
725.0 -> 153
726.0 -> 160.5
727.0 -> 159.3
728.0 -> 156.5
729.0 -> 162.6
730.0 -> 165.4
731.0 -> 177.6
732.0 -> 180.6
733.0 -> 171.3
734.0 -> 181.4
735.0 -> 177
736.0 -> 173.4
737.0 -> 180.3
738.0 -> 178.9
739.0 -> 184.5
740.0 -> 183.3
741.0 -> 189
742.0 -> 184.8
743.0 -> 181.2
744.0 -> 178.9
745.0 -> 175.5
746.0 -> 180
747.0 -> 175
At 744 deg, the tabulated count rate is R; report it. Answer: 178.9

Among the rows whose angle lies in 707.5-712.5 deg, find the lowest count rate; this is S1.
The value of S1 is 153.4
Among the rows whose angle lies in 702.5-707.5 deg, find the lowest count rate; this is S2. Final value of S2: 152.1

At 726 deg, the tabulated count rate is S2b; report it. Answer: 160.5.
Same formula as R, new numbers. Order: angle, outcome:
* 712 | 159.9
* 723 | 143.9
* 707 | 157.8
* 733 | 171.3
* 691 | 128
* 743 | 181.2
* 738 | 178.9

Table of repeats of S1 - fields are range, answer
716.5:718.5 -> 146.7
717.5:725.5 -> 143.9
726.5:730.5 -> 156.5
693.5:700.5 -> 144.6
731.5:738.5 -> 171.3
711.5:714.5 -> 147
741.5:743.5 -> 181.2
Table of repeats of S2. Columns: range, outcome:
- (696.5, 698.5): 147.1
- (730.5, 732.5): 177.6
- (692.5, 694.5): 142.4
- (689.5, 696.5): 125.2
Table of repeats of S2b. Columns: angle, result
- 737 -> 180.3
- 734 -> 181.4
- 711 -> 155.3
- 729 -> 162.6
